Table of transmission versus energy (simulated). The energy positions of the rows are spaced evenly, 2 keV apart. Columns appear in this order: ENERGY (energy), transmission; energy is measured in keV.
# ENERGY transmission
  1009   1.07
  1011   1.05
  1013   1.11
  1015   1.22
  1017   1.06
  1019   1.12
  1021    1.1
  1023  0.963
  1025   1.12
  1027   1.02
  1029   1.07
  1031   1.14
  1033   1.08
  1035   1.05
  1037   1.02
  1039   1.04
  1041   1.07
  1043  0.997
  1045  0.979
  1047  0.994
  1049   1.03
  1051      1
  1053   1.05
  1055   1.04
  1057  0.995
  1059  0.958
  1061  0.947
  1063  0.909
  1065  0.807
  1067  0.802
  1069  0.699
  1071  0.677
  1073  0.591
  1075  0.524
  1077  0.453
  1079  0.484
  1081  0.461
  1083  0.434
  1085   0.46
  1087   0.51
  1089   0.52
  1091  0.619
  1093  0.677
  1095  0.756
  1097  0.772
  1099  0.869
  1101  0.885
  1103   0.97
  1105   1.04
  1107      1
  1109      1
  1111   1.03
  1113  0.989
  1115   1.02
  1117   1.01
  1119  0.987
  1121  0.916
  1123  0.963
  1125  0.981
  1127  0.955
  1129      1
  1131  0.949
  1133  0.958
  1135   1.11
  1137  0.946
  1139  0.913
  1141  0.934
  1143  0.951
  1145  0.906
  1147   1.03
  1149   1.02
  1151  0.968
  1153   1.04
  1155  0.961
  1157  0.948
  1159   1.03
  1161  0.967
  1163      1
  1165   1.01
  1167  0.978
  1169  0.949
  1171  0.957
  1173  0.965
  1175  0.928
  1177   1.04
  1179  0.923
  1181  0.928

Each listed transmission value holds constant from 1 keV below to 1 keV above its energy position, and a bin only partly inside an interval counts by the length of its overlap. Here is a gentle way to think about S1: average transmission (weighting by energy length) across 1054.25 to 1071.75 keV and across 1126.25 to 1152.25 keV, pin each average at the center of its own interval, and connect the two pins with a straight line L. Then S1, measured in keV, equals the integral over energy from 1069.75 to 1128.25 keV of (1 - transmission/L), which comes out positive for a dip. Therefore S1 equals 9.2 keV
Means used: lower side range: 0.871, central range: 0.778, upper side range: 0.973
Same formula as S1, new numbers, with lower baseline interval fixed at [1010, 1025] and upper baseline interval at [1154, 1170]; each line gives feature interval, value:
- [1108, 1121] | 0.2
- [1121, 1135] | 0.4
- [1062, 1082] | 7.8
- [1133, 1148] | 0.4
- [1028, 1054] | 0.8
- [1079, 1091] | 6.3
